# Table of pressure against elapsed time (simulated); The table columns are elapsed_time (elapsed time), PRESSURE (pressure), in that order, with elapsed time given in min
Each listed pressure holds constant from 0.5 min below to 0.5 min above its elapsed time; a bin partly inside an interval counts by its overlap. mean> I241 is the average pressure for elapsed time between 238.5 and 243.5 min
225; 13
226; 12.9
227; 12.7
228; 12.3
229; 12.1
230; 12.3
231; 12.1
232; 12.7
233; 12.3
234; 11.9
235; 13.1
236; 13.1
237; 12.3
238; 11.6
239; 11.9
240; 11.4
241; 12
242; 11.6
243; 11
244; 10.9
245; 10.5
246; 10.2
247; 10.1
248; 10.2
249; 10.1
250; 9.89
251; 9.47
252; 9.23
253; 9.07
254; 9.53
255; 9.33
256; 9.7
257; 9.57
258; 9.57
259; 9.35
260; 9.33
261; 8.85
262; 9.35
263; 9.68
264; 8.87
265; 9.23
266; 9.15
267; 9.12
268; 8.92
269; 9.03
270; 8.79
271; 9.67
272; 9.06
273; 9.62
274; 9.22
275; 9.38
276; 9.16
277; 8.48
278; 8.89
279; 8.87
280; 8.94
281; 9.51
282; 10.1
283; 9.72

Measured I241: 11.6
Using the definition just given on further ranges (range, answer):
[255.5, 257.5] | 9.63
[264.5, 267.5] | 9.17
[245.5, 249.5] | 10.1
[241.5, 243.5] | 11.3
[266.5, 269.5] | 9.02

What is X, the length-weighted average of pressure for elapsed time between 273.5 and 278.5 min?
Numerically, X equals 9.03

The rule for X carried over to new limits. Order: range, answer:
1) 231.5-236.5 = 12.6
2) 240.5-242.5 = 11.8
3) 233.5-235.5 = 12.5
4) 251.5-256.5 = 9.37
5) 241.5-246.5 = 10.8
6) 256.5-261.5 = 9.33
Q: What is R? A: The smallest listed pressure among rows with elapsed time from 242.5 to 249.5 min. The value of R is 10.1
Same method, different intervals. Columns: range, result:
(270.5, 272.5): 9.06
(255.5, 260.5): 9.33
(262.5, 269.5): 8.87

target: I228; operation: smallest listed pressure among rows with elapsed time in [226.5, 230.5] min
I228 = 12.1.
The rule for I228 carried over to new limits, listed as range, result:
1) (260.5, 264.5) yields 8.85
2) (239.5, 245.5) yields 10.5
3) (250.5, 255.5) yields 9.07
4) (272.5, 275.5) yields 9.22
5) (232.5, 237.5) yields 11.9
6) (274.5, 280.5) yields 8.48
